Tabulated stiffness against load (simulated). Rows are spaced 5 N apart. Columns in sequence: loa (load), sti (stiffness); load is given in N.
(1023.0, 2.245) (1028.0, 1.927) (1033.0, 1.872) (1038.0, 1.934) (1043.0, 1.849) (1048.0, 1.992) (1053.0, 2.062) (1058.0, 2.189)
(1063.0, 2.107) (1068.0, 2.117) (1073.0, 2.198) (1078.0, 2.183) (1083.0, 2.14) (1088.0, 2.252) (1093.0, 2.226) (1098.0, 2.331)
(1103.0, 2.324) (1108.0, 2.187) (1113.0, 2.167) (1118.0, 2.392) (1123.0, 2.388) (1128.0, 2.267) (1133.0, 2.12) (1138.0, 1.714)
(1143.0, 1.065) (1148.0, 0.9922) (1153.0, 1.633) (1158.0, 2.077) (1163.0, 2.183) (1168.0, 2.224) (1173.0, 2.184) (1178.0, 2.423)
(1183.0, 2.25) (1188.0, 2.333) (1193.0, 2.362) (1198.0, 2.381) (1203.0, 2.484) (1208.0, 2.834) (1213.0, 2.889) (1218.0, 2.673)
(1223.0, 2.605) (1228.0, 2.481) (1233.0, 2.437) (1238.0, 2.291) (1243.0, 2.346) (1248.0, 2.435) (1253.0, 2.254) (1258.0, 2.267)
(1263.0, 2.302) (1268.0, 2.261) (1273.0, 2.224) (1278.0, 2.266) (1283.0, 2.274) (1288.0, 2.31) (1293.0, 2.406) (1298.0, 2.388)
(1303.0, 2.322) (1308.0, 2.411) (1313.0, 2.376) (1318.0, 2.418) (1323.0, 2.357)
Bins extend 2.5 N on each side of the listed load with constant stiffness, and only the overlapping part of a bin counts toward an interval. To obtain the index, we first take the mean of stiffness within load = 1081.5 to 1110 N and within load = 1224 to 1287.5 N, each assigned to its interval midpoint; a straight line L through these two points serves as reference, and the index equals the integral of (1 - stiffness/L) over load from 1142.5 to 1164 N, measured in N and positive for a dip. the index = 6.4 N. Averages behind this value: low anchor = 2.25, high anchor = 2.33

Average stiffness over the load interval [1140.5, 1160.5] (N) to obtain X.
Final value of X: 1.44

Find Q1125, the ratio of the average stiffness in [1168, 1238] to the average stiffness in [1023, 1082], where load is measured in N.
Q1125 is 1.2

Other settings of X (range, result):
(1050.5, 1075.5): 2.13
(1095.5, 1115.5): 2.25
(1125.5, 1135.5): 2.19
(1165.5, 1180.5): 2.28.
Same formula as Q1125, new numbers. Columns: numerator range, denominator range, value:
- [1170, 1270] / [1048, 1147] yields 1.15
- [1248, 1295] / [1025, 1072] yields 1.14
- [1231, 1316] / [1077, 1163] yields 1.15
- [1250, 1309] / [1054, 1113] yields 1.05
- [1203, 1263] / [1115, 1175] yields 1.29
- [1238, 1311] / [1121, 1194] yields 1.16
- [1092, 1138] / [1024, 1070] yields 1.11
